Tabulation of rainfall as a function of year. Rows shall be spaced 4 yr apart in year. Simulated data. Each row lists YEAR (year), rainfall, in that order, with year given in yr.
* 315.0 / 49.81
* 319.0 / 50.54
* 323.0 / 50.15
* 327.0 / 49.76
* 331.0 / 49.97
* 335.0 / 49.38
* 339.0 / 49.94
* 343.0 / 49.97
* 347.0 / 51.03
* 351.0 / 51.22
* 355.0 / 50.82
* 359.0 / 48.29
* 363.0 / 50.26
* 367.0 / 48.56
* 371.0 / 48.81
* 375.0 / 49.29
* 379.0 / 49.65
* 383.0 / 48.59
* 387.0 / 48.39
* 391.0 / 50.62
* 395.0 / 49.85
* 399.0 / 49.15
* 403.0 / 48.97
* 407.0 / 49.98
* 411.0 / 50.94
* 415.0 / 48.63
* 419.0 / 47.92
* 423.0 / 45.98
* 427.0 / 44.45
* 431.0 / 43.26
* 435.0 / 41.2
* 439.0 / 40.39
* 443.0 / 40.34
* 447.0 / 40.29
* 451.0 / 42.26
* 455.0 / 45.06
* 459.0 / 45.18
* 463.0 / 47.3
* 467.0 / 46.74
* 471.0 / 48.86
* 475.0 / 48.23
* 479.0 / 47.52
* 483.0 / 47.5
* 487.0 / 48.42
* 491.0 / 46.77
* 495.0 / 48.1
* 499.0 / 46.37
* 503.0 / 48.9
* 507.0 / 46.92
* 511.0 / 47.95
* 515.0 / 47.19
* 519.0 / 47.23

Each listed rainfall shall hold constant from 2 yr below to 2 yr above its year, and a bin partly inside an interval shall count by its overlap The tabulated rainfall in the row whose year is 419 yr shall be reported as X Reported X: 47.92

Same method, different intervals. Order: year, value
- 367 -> 48.56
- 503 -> 48.9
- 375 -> 49.29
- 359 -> 48.29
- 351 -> 51.22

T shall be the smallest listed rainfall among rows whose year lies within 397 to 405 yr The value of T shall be 48.97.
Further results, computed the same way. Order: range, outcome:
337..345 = 49.94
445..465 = 40.29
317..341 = 49.38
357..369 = 48.29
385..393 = 48.39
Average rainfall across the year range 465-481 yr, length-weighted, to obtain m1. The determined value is 47.8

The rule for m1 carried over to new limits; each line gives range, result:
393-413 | 49.8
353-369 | 49.5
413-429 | 46.7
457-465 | 46.2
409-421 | 49.2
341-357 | 50.8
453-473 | 46.6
